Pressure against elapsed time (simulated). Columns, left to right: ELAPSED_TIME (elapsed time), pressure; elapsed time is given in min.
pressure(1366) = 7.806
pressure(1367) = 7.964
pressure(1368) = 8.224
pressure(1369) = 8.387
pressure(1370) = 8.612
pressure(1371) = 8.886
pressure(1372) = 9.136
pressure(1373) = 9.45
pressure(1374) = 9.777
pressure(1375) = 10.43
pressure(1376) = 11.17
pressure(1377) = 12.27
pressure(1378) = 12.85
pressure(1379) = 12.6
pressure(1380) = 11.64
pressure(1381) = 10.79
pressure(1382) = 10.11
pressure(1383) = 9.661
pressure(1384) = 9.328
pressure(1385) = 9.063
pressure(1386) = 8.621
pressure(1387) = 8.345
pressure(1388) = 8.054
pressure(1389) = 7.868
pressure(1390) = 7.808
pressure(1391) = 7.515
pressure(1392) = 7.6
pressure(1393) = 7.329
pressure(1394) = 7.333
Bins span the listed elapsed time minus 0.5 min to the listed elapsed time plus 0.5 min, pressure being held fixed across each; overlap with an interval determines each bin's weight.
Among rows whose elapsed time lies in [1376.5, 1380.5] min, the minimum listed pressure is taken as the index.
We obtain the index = 11.64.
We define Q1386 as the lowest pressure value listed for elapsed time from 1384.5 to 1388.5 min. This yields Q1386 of 8.054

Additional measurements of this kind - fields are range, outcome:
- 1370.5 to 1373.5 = 8.886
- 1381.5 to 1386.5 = 8.621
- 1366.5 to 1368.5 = 7.964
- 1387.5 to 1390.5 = 7.808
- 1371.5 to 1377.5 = 9.136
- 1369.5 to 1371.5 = 8.612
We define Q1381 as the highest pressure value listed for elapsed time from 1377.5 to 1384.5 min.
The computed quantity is 12.85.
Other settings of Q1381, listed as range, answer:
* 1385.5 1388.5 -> 8.621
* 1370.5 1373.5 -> 9.45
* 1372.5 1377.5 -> 12.27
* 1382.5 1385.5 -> 9.661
